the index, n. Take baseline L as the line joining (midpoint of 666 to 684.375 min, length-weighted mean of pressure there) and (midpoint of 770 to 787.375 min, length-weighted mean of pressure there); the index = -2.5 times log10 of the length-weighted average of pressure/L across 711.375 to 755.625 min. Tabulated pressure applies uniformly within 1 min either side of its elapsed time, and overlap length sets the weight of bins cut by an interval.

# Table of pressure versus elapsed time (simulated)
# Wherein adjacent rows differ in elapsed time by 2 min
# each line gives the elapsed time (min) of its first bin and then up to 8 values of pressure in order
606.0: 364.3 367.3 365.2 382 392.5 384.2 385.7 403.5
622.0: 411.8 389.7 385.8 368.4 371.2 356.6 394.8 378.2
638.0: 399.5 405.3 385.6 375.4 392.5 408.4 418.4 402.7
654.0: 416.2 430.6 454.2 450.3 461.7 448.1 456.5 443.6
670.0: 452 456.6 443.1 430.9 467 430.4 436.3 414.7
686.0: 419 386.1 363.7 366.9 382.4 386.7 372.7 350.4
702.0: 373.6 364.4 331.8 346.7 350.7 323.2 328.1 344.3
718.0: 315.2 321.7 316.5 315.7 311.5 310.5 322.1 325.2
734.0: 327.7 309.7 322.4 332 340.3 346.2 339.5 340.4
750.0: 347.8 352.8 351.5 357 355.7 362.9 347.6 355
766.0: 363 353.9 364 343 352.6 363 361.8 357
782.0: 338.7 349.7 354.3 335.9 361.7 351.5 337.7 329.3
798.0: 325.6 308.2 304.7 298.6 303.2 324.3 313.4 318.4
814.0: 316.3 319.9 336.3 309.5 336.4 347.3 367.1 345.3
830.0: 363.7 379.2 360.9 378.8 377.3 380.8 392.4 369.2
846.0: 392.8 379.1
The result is 0.187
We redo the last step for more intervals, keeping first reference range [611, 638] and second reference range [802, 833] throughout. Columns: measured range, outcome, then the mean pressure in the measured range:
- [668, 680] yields -0.20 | 448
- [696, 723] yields 0.06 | 343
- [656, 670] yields -0.20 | 451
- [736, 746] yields 0.06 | 333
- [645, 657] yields -0.09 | 411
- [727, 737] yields 0.12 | 319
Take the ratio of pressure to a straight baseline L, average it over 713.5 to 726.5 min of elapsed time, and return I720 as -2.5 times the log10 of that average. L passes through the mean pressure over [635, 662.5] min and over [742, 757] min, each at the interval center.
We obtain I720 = 0.14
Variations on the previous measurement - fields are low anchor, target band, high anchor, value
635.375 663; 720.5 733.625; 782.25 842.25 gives 0.19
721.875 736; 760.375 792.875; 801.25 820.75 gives -0.12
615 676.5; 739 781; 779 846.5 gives 0.04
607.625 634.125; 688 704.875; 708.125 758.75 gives -0.07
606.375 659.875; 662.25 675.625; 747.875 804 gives -0.18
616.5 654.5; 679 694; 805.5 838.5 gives -0.06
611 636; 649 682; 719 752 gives -0.21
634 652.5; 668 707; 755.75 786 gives -0.06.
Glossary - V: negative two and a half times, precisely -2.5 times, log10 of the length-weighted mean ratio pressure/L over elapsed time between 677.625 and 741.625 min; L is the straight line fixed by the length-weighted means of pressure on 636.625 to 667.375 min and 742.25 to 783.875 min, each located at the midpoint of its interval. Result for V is 0.09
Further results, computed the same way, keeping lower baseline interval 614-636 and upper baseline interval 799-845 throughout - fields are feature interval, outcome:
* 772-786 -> -0.01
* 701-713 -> 0.06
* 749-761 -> 0.00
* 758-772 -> -0.01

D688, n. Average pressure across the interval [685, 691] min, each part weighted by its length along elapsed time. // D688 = 390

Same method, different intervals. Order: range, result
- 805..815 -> 315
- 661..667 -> 455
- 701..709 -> 354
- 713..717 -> 336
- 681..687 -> 423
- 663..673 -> 451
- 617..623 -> 400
